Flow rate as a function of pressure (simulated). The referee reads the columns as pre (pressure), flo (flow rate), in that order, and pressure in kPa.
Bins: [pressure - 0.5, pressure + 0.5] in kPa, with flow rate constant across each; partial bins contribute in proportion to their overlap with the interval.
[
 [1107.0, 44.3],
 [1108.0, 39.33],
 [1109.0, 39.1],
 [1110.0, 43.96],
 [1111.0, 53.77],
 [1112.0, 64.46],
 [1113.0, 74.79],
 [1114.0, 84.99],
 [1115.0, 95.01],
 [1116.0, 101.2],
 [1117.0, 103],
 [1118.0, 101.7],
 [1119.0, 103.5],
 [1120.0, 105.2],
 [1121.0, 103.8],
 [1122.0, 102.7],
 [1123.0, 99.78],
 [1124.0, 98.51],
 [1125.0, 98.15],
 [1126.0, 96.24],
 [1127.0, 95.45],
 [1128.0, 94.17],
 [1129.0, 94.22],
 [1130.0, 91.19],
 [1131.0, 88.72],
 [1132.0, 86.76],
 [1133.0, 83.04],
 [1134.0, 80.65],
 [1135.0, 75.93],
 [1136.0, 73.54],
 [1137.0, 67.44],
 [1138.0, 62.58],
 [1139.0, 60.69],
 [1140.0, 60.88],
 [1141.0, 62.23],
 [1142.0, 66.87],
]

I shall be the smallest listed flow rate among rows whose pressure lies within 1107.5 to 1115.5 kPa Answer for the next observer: 39.1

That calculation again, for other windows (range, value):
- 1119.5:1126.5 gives 96.24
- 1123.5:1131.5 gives 88.72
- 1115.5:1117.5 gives 101.2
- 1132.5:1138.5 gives 62.58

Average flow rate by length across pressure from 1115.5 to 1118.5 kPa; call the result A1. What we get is 102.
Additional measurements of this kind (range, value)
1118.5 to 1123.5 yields 103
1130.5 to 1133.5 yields 86.2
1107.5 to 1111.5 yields 44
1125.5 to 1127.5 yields 95.8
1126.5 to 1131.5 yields 92.8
